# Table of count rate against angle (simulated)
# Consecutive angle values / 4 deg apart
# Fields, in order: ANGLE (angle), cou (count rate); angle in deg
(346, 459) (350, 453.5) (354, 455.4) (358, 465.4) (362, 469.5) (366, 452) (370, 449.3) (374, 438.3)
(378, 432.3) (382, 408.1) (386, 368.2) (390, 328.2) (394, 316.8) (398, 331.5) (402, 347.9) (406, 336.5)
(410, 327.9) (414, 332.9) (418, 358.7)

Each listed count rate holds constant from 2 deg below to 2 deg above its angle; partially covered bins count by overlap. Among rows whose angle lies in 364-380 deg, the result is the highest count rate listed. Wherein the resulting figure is 452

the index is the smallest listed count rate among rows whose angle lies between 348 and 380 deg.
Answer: 432.3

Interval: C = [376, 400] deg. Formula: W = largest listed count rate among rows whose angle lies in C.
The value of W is 432.3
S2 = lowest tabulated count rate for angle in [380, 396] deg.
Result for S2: 316.8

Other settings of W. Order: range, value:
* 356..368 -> 469.5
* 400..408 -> 347.9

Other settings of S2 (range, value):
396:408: 331.5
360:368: 452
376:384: 408.1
